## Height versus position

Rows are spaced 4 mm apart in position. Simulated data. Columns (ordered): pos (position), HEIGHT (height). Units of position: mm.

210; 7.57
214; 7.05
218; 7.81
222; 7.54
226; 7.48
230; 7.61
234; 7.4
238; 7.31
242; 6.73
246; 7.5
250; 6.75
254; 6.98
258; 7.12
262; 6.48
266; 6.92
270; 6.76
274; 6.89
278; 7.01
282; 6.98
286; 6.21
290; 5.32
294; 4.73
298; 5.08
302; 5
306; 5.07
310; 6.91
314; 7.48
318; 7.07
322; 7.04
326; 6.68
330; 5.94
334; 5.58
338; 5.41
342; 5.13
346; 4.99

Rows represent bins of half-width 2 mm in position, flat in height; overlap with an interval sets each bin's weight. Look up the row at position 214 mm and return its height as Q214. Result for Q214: 7.05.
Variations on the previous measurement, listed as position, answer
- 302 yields 5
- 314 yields 7.48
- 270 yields 6.76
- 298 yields 5.08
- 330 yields 5.94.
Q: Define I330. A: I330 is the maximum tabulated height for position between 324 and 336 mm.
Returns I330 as 6.68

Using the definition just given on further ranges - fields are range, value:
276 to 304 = 7.01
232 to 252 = 7.5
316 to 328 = 7.07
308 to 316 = 7.48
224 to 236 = 7.61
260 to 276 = 6.92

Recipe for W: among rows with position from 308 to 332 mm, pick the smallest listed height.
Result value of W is 5.94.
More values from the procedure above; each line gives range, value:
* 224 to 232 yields 7.48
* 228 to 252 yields 6.73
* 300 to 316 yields 5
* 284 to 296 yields 4.73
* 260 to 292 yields 5.32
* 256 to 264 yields 6.48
